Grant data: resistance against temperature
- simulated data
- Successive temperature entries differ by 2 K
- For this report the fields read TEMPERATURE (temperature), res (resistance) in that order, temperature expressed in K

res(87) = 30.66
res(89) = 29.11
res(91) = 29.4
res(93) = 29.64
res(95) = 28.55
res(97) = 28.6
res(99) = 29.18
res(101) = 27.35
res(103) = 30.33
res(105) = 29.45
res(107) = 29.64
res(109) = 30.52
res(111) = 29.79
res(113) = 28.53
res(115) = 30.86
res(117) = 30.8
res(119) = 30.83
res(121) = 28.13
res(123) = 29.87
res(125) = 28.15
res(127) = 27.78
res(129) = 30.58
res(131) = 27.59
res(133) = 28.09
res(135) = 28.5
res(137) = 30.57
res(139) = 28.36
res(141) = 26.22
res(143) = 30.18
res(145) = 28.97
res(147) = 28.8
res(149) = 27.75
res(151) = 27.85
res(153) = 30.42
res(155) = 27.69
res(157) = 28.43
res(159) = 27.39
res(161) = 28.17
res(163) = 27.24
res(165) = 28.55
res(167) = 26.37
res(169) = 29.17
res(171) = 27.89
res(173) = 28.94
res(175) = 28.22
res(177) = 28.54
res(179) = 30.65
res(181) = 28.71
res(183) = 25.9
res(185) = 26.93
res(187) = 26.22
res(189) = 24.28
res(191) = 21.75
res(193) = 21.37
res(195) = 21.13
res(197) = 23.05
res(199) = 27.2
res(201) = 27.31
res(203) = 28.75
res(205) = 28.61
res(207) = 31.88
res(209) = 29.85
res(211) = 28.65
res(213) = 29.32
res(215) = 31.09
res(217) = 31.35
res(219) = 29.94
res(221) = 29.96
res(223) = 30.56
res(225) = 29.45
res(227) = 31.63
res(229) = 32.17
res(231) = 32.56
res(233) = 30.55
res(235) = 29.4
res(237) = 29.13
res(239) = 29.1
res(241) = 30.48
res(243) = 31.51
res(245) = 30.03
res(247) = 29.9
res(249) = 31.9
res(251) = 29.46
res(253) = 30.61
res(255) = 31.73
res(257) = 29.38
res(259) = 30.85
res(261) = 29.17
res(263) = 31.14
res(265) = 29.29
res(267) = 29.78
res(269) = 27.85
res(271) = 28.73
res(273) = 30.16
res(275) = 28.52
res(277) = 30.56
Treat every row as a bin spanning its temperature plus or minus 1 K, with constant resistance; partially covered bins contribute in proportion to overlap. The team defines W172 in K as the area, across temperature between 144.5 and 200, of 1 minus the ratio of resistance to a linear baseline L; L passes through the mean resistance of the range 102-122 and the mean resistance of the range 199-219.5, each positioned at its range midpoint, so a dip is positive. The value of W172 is 4.9 K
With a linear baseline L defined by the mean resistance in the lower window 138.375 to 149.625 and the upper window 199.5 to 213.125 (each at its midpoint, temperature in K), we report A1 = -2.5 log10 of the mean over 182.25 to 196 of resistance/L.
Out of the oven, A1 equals 0.21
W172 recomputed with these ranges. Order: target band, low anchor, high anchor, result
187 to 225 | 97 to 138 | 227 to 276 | 2.9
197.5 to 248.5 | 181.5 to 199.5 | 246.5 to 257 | -4.4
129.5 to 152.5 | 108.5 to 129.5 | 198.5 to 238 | 0.9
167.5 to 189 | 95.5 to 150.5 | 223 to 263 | 1.3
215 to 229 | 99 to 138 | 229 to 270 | -0.3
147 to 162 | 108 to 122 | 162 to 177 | 0.2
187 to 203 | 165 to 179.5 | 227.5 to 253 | 2.7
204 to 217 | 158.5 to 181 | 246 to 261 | -0.3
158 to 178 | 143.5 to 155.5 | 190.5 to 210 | -0.2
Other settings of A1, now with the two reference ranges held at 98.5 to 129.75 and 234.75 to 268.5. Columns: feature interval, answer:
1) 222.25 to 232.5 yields -0.043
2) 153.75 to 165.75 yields 0.066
